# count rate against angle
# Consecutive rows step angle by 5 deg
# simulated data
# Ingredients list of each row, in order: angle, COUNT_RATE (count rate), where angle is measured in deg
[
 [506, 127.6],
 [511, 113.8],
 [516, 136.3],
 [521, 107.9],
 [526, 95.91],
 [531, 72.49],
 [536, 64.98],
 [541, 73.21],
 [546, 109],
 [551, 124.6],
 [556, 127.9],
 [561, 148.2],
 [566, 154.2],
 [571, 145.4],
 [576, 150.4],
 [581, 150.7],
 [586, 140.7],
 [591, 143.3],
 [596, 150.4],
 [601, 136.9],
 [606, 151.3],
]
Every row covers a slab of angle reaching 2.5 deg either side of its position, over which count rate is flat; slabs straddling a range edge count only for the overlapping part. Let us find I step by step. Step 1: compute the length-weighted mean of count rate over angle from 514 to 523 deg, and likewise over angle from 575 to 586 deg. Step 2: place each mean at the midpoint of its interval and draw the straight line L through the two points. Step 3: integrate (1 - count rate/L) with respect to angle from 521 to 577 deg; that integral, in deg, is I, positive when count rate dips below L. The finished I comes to 9.2 deg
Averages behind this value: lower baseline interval 122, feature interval 114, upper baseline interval 148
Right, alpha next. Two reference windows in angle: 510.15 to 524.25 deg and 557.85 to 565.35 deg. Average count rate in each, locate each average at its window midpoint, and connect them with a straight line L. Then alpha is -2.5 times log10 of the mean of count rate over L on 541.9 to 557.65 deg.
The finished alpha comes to 0.214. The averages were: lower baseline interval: 119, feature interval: 115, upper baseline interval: 148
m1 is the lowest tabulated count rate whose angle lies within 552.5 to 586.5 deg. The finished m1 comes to 127.9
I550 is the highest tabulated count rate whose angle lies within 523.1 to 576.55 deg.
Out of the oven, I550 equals 154.2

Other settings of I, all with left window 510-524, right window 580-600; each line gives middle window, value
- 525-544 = 7.47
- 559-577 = -1.59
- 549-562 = 0.08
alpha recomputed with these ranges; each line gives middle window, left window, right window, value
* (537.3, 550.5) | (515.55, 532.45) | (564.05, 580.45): 0.286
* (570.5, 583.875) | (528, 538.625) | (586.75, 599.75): -0.195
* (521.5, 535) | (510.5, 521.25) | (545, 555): 0.382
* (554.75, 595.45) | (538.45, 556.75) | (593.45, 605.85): -0.155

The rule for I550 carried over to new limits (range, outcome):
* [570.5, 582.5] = 150.7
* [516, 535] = 136.3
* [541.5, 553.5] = 124.6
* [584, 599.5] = 150.4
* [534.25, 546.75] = 109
